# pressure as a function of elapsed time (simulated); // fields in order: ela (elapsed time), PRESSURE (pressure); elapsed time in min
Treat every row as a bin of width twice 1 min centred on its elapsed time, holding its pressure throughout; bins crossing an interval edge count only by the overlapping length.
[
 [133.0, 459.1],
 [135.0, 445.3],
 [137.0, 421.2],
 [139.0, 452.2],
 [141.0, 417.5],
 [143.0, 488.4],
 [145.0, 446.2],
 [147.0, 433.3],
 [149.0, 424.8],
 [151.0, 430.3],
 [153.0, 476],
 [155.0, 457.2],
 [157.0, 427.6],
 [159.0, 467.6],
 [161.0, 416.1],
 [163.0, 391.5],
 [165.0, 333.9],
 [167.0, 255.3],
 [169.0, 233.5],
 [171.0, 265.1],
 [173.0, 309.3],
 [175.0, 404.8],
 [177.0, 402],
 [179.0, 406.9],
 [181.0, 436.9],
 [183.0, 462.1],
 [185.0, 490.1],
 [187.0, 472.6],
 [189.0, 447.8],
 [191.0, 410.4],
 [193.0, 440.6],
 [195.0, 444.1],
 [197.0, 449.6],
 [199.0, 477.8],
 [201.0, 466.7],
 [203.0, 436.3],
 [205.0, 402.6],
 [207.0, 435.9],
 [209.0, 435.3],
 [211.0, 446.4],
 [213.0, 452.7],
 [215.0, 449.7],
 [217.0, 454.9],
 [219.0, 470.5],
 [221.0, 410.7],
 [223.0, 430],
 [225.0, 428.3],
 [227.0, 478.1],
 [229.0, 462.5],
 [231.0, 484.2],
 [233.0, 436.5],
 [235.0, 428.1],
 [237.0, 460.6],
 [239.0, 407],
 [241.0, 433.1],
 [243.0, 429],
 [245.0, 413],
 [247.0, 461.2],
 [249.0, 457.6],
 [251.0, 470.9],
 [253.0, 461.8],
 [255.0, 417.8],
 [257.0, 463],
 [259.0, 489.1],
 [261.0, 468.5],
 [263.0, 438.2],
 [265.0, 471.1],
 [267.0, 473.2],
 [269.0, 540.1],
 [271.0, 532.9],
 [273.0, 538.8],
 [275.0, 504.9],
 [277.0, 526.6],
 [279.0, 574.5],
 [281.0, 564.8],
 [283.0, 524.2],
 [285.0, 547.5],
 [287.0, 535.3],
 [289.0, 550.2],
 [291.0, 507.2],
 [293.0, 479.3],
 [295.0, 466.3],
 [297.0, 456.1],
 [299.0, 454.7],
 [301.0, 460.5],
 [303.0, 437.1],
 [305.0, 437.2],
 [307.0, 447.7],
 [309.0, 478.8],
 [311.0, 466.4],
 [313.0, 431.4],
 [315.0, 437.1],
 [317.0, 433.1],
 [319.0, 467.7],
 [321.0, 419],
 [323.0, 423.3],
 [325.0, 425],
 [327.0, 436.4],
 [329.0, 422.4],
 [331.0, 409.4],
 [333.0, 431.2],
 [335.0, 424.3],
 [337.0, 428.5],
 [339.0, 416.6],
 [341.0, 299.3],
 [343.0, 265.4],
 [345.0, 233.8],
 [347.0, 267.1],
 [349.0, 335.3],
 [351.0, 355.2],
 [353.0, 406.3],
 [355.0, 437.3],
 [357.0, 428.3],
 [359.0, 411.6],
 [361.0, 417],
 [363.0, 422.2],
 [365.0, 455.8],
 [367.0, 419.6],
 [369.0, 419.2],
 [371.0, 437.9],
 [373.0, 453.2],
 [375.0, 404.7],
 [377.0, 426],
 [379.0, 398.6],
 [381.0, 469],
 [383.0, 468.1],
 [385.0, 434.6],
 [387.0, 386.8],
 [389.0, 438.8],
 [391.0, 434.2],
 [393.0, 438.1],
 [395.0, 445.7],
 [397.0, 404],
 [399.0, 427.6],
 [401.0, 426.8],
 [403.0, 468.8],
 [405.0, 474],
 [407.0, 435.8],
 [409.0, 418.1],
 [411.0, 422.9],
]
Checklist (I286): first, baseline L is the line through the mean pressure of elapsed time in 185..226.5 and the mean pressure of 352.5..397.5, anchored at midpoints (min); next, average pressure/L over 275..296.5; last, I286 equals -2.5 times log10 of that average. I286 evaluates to -0.198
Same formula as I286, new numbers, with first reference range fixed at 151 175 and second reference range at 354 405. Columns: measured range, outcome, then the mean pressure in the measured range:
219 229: -0.143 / 443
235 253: -0.125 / 442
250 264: -0.155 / 458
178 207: -0.176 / 446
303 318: -0.087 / 447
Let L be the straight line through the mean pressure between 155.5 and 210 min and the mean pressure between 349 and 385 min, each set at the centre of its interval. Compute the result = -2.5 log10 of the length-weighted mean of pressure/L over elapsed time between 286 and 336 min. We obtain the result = -0.09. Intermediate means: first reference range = 409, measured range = 453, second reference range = 423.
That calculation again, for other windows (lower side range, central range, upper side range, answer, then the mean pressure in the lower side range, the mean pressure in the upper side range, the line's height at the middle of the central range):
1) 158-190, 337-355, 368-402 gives 0.253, 387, 430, 422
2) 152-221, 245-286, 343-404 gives -0.190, 418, 410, 415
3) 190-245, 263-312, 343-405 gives -0.163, 442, 411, 428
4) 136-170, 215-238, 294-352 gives -0.101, 410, 409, 410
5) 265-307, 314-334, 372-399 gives 0.108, 503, 431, 476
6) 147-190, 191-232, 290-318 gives -0.070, 401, 457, 419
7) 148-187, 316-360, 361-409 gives 0.095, 396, 434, 426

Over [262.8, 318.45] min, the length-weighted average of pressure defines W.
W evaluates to 490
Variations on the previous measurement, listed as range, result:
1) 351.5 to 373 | 425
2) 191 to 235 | 446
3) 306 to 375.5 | 408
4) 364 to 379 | 429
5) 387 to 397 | 430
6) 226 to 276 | 465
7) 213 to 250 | 444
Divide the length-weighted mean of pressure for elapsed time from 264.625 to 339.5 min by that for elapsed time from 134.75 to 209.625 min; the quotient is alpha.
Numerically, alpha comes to 1.13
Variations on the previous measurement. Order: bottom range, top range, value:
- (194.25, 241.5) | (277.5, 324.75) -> 1.07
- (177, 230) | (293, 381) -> 0.93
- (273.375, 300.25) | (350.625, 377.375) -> 0.82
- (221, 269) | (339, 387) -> 0.87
